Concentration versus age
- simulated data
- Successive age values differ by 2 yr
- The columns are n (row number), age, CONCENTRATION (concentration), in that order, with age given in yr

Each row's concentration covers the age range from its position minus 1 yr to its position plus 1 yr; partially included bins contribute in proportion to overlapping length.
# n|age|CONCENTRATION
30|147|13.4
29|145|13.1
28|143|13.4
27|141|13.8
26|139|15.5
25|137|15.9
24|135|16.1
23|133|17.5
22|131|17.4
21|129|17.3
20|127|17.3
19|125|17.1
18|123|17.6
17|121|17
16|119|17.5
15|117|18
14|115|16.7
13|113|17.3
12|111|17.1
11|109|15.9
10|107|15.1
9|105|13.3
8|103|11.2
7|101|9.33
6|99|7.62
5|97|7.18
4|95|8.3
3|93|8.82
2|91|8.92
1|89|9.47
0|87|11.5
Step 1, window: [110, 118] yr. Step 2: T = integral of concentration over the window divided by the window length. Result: 17.3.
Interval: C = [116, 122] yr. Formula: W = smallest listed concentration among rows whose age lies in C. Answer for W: 17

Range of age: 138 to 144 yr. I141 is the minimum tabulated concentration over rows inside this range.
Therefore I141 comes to 13.4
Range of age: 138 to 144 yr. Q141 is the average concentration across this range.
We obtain 14.2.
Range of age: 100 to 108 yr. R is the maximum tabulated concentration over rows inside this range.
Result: 15.1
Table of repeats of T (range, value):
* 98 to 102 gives 8.47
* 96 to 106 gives 9.73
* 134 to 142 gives 15.3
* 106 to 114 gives 16.4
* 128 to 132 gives 17.4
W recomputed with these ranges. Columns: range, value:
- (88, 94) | 8.82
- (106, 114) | 15.1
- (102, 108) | 11.2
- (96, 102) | 7.18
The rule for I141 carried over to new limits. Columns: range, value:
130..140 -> 15.5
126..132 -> 17.3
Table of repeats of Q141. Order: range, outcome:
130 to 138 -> 16.7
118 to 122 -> 17.2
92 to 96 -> 8.56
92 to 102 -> 8.25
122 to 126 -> 17.4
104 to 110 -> 14.8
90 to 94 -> 8.87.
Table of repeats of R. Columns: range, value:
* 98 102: 9.33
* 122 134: 17.6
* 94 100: 8.3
